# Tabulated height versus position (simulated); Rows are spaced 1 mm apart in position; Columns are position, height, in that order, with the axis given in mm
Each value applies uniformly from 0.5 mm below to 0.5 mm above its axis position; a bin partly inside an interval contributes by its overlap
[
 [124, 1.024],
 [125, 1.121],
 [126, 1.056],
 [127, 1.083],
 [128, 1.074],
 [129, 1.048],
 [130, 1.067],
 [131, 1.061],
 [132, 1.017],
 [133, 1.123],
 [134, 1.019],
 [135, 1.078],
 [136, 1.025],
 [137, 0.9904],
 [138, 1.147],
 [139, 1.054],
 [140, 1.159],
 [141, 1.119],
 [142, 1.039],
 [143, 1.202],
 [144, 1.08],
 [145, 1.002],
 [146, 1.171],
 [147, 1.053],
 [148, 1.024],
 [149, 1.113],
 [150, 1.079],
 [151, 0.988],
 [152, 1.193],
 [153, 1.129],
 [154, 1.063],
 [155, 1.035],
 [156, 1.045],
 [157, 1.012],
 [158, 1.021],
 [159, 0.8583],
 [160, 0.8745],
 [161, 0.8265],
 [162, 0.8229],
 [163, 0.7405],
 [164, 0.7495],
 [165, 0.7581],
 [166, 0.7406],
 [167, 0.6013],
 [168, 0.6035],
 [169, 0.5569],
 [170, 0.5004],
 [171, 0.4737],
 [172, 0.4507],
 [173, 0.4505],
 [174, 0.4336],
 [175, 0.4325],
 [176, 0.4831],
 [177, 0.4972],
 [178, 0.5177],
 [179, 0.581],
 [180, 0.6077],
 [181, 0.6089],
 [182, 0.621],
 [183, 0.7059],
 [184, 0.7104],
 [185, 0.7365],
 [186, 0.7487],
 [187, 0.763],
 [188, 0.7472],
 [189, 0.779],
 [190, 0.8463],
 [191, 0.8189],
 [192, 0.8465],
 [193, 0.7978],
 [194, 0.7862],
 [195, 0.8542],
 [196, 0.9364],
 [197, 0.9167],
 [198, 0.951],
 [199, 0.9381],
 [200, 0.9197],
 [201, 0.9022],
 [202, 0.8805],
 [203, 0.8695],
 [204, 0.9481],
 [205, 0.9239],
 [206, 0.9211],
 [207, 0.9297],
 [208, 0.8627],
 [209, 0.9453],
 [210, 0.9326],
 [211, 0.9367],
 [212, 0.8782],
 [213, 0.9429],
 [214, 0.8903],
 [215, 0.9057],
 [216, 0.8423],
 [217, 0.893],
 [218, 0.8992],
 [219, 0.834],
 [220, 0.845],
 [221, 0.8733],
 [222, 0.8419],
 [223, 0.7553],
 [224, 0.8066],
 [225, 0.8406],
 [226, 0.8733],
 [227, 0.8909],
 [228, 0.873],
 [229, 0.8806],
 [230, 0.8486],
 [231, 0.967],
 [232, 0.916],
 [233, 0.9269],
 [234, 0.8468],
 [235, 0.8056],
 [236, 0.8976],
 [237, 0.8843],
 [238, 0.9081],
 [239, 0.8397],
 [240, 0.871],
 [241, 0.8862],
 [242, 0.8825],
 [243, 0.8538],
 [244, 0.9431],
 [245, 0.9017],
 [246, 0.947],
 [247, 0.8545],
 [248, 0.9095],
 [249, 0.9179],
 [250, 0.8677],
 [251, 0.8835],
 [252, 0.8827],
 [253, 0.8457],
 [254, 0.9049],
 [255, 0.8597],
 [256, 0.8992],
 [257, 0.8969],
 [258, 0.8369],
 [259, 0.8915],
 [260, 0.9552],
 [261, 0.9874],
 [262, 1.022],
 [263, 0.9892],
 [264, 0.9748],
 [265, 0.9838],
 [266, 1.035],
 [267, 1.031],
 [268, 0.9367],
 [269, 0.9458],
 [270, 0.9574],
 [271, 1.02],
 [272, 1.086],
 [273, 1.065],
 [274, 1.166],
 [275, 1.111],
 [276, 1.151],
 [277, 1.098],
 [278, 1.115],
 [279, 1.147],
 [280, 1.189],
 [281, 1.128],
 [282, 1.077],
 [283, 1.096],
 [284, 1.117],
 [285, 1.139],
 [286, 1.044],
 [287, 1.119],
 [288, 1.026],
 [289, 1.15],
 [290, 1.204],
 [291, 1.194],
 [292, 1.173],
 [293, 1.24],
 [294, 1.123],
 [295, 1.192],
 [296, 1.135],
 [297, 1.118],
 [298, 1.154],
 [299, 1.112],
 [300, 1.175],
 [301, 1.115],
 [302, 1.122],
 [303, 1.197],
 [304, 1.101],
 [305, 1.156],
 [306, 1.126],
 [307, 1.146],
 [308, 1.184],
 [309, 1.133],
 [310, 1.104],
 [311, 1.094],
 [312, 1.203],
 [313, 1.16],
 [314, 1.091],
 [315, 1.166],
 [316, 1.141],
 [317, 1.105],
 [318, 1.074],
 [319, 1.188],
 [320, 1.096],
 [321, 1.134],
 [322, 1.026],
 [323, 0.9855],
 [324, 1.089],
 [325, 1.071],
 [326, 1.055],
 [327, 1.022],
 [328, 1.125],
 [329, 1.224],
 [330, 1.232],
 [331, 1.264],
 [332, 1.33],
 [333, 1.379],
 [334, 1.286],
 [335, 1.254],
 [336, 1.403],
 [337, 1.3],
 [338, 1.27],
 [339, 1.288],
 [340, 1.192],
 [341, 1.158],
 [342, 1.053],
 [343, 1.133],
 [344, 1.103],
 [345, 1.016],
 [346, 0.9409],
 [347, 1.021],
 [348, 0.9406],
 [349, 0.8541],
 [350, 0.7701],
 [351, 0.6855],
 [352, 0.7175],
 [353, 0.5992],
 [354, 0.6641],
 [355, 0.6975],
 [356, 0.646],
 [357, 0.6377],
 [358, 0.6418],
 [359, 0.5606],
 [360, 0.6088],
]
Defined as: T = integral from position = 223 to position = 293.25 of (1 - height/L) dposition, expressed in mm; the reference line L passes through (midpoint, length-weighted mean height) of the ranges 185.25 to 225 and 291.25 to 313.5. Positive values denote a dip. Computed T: 3.36 mm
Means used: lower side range 0.868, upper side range 1.15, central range 0.975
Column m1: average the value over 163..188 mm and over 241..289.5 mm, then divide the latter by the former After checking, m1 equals 1.65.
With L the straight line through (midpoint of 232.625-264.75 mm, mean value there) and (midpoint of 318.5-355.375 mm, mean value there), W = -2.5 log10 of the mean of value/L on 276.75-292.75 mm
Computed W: -0.16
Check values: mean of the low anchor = 0.9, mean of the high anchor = 1.07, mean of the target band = 1.13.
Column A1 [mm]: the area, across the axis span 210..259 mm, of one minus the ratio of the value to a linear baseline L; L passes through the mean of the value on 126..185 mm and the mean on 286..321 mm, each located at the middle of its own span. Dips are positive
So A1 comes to 6.5 mm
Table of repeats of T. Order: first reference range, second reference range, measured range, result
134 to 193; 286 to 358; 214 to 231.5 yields 1.2 mm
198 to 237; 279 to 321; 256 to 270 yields 0.9 mm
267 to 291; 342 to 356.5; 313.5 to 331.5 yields -3.3 mm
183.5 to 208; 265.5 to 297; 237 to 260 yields 2.7 mm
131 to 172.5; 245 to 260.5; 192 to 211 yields 0.3 mm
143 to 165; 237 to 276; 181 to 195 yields 3.1 mm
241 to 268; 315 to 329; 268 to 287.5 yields -2.2 mm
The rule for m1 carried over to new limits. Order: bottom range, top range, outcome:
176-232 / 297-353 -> 1.34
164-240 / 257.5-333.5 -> 1.40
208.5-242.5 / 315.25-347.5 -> 1.32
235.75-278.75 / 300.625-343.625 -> 1.22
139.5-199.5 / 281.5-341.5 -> 1.41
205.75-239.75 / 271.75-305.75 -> 1.29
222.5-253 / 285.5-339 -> 1.32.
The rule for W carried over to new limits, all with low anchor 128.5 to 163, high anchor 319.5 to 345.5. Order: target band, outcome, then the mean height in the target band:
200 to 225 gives 0.22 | 0.886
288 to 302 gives -0.01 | 1.15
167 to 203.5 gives 0.46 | 0.701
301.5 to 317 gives 0.01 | 1.14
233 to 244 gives 0.26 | 0.874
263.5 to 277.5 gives 0.09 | 1.04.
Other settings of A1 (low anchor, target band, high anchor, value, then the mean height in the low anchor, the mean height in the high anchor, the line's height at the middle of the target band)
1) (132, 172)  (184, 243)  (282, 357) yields 7.7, 0.945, 1.09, 1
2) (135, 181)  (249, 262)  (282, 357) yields 1.3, 0.851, 1.09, 0.997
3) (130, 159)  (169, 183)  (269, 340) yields 7.3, 1.07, 1.15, 1.08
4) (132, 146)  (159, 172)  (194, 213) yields 4.2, 1.08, 0.911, 1.01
